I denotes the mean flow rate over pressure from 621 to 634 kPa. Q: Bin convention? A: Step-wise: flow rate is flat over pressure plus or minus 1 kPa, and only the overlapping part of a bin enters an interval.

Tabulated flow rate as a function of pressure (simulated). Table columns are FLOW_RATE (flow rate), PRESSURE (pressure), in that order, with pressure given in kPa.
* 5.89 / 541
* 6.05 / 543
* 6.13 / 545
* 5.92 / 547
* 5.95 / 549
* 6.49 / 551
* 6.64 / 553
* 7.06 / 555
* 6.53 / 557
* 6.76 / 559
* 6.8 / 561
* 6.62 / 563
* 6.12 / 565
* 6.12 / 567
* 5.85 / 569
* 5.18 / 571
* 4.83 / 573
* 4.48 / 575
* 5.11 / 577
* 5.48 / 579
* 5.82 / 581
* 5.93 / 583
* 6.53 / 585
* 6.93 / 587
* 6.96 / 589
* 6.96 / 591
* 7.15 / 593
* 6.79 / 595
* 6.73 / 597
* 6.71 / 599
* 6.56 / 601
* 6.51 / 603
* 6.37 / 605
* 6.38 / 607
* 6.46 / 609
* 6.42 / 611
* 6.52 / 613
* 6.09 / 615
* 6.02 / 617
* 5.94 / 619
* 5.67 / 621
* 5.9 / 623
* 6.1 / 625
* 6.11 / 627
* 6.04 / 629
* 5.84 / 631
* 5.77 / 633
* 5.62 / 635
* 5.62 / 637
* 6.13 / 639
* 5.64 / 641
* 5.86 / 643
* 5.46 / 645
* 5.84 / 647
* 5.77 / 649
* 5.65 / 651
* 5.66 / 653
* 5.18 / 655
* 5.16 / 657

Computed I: 5.94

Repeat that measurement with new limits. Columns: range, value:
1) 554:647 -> 6.14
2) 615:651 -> 5.84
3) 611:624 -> 6.05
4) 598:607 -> 6.52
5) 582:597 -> 6.75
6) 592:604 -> 6.74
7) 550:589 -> 6.09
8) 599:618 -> 6.39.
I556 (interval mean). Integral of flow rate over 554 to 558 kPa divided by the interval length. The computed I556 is 6.79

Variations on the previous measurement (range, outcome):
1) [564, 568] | 6.12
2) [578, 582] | 5.65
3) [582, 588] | 6.46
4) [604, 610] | 6.4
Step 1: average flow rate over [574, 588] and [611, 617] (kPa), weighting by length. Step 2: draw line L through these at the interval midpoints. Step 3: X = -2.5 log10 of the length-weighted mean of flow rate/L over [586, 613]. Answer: -0.11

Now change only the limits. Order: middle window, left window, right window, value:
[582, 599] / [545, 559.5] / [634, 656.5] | -0.11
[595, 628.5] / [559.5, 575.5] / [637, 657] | -0.10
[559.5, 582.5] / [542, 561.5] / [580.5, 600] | 0.15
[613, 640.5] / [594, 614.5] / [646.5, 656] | 0.03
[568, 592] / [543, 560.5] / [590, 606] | 0.13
